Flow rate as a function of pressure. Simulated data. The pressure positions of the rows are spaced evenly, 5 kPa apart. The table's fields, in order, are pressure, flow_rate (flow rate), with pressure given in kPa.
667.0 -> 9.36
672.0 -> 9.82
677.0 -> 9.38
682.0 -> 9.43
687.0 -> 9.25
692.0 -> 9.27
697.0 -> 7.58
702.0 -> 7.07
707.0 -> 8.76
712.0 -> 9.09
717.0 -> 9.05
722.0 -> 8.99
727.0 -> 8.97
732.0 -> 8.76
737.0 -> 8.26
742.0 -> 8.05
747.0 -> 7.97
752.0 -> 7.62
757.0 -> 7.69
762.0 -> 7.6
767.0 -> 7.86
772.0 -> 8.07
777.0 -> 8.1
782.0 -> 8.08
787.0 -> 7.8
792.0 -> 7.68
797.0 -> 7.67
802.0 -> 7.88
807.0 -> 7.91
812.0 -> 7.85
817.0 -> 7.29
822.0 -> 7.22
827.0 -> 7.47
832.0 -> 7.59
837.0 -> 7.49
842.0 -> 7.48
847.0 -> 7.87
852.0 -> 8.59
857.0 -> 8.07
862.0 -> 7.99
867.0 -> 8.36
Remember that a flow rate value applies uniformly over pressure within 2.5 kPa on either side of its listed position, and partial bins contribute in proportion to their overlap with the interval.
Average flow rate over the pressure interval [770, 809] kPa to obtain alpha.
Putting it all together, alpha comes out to 7.9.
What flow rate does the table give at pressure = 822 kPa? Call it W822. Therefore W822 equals 7.22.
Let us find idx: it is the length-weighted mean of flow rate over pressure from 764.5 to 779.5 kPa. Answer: 8.01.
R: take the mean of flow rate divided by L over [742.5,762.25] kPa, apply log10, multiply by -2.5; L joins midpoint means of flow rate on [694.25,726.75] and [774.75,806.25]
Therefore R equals 0.053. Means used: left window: 8.47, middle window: 7.77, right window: 7.87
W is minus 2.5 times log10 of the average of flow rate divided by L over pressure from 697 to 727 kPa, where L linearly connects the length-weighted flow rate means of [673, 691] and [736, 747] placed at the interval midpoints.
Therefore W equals 0.02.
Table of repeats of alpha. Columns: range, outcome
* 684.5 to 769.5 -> 8.34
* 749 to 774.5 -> 7.77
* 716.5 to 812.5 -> 8.08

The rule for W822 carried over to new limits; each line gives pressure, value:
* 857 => 8.07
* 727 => 8.97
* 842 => 7.48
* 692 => 9.27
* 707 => 8.76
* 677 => 9.38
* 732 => 8.76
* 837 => 7.49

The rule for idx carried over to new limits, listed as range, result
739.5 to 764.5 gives 7.79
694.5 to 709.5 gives 7.8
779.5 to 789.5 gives 7.94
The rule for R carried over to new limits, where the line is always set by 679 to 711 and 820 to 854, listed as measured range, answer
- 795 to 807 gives 0.01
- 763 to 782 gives 0.01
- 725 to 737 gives -0.05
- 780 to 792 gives 0.02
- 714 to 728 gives -0.07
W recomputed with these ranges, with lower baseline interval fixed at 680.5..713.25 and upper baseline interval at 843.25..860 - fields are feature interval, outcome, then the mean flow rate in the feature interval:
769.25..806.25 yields 0.06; 7.9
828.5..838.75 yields 0.09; 7.54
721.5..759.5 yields 0.03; 8.25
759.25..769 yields 0.09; 7.72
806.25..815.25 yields 0.06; 7.82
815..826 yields 0.13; 7.28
